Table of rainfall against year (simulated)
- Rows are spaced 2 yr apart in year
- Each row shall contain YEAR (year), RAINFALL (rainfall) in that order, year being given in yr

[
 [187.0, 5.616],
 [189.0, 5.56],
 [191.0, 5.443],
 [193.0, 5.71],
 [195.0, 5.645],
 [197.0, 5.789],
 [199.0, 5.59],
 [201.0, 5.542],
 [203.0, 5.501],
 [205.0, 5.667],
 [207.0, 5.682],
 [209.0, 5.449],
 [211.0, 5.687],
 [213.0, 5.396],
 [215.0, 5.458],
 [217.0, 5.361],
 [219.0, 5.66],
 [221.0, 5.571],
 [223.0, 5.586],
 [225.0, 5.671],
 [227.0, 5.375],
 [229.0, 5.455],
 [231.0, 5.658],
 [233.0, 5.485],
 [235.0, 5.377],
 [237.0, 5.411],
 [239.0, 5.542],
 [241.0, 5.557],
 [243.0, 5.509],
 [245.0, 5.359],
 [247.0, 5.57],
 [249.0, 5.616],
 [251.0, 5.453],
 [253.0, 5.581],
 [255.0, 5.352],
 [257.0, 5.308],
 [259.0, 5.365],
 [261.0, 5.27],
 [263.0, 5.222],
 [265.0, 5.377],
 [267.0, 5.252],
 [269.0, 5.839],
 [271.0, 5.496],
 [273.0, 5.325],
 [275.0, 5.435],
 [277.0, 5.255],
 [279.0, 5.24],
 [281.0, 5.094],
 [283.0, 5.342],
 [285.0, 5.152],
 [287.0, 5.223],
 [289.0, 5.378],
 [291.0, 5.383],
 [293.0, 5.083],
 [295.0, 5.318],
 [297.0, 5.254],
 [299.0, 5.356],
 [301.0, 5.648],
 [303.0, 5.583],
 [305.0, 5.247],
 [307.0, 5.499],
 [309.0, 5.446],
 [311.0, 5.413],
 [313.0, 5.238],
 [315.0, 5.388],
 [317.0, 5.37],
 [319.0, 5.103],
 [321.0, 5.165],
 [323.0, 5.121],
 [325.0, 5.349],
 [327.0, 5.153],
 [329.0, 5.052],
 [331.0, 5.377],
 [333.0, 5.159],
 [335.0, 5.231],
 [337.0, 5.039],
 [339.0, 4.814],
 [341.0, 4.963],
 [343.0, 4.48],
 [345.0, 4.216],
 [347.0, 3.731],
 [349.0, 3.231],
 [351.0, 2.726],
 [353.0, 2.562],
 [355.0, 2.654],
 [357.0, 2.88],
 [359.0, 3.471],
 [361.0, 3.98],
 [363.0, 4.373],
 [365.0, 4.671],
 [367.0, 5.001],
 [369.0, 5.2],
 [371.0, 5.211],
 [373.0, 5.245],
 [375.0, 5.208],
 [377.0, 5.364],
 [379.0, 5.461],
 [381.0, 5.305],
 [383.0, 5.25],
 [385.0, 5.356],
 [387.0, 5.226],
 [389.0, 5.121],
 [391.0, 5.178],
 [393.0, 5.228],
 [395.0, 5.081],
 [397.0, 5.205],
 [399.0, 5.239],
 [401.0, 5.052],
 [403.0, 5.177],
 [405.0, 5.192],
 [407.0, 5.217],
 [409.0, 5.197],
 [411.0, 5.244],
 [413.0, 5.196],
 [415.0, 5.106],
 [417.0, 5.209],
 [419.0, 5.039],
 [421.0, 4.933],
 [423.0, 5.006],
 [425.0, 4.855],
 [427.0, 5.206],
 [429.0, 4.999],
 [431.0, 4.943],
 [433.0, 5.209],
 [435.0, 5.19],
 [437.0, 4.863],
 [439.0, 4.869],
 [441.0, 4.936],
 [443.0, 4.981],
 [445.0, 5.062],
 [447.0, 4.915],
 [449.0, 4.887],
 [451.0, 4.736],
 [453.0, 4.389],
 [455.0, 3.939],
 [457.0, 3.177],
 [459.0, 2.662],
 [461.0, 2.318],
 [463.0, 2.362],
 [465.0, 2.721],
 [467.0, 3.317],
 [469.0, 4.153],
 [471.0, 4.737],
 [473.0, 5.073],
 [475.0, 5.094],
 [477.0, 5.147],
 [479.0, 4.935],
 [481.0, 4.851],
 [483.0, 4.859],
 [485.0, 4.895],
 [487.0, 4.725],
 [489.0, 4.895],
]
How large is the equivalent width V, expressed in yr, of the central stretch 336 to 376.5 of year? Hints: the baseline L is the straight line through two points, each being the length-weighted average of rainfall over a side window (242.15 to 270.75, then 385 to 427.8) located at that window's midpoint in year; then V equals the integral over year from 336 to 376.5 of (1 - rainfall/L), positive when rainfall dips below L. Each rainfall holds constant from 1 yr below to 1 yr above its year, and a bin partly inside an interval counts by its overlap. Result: 8.1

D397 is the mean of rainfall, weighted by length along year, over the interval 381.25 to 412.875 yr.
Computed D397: 5.2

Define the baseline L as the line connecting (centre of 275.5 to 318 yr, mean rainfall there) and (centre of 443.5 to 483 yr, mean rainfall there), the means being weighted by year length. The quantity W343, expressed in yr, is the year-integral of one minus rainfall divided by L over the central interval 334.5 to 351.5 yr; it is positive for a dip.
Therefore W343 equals 2.5 yr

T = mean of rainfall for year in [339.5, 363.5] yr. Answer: 3.61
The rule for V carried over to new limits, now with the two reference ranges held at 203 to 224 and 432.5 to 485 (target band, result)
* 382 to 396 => -1.5 yr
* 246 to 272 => -0.5 yr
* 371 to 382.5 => -1.3 yr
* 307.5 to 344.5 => -1.1 yr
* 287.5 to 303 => -0.6 yr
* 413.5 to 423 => -1.1 yr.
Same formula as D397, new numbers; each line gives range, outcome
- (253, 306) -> 5.34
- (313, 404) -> 4.77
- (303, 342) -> 5.23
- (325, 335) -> 5.21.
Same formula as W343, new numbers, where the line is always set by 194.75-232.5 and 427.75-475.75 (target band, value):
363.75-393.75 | -3.2 yr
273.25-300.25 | -0.5 yr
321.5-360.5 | 5.0 yr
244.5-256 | -0.3 yr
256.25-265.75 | 0.0 yr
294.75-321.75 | -1.6 yr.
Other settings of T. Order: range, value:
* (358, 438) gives 5.06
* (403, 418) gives 5.19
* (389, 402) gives 5.16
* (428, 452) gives 4.97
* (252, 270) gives 5.4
